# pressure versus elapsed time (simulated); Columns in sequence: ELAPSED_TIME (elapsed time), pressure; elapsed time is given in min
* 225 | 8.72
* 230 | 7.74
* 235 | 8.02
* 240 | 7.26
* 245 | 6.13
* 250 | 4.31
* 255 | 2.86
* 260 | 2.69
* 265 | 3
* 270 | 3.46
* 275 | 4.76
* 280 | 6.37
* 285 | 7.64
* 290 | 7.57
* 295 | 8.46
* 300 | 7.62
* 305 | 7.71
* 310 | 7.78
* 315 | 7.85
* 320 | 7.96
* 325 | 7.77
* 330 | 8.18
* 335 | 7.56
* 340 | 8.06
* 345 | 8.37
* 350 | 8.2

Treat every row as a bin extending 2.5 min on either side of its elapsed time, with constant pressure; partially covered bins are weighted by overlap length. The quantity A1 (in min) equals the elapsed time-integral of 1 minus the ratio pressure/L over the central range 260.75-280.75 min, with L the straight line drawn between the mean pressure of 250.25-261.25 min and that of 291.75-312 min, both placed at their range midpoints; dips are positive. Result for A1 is 2.84 min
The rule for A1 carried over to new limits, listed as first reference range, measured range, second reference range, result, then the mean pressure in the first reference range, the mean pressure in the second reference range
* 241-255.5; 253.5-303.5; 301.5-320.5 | 7.44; 4.94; 7.8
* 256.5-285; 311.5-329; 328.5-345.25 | -2.04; 4.33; 7.99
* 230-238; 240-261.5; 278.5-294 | 9.18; 7.88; 7.37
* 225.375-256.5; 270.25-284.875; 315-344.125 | 2.99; 6.34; 7.93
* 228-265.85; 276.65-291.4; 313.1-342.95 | -1.16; 5.32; 7.9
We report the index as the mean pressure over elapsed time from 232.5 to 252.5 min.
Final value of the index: 6.43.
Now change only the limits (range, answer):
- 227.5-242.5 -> 7.67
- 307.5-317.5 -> 7.82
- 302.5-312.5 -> 7.74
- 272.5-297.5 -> 6.96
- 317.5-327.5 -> 7.86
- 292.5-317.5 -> 7.88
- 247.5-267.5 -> 3.21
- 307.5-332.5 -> 7.91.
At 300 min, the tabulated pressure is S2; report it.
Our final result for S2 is 7.62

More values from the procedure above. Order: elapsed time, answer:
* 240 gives 7.26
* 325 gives 7.77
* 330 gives 8.18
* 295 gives 8.46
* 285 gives 7.64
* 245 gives 6.13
